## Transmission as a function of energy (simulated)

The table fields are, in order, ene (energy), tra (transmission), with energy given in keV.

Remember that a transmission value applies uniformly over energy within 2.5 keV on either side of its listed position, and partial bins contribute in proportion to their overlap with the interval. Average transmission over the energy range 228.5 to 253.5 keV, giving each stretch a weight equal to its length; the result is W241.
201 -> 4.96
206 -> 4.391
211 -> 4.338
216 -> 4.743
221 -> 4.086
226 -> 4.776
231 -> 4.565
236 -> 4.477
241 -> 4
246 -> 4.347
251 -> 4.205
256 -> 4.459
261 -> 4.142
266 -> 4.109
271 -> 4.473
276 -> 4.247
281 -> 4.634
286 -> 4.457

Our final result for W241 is 4.32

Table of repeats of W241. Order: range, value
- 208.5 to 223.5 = 4.39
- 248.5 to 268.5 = 4.23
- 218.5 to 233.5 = 4.48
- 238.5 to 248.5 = 4.17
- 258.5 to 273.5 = 4.24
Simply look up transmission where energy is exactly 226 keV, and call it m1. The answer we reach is 4.776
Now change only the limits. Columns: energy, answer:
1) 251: 4.205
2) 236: 4.477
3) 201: 4.96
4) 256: 4.459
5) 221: 4.086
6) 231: 4.565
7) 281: 4.634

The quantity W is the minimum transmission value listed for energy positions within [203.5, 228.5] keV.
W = 4.086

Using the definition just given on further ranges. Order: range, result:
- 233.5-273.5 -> 4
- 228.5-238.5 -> 4.477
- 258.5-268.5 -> 4.109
